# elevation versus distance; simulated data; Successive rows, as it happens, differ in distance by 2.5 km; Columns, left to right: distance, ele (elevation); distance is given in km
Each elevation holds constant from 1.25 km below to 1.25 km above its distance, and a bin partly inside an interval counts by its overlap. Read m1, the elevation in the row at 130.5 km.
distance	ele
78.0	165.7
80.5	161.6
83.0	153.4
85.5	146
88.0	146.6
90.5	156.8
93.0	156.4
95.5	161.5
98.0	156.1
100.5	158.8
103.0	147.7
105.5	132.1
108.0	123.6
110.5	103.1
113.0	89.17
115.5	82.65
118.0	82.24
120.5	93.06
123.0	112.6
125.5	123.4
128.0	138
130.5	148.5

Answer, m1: 148.5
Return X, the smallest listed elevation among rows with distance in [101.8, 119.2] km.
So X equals 82.24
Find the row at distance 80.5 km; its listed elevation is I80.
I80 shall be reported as 161.6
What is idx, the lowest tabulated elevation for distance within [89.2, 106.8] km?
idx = 132.1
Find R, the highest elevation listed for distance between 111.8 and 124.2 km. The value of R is 112.6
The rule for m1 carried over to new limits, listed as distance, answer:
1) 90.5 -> 156.8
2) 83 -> 153.4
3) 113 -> 89.17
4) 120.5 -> 93.06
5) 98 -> 156.1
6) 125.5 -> 123.4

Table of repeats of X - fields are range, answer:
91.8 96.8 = 156.4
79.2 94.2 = 146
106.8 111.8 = 103.1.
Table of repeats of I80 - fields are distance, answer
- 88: 146.6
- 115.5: 82.65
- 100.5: 158.8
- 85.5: 146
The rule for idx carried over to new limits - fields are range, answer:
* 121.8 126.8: 112.6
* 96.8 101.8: 156.1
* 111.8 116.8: 82.65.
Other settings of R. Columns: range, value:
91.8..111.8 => 161.5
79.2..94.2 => 161.6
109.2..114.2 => 103.1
